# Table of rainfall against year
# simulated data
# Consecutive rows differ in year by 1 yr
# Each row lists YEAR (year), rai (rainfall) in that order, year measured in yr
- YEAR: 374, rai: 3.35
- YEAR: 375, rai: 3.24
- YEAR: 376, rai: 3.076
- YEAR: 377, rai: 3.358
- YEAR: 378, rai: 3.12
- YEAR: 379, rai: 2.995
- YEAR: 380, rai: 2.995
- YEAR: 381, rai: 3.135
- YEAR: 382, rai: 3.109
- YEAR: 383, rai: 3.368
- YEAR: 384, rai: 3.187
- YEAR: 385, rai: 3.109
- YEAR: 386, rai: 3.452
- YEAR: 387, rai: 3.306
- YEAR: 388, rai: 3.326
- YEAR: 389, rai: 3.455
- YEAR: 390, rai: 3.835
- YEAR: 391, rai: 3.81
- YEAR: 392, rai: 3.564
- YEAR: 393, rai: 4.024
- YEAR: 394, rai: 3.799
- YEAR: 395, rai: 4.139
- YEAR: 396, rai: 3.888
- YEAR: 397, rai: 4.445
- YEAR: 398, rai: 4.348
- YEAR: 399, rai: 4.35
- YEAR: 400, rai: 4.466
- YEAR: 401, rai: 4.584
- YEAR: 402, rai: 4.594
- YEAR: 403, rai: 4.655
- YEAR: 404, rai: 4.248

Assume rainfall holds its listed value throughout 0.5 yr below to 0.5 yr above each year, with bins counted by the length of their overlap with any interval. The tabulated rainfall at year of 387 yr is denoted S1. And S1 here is 3.306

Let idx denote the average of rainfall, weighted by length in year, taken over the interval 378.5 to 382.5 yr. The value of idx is 3.06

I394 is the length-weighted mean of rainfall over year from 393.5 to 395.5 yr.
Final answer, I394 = 3.97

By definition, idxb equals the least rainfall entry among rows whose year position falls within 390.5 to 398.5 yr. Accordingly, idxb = 3.564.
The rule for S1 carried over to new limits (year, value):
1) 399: 4.35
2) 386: 3.452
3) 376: 3.076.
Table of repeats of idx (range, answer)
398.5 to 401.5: 4.47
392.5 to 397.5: 4.06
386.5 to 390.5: 3.48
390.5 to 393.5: 3.8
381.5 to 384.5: 3.22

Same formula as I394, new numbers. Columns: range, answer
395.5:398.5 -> 4.23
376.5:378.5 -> 3.24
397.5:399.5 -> 4.35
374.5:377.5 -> 3.22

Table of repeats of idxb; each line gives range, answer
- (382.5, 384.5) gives 3.187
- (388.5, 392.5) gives 3.455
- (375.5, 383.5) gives 2.995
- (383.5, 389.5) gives 3.109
